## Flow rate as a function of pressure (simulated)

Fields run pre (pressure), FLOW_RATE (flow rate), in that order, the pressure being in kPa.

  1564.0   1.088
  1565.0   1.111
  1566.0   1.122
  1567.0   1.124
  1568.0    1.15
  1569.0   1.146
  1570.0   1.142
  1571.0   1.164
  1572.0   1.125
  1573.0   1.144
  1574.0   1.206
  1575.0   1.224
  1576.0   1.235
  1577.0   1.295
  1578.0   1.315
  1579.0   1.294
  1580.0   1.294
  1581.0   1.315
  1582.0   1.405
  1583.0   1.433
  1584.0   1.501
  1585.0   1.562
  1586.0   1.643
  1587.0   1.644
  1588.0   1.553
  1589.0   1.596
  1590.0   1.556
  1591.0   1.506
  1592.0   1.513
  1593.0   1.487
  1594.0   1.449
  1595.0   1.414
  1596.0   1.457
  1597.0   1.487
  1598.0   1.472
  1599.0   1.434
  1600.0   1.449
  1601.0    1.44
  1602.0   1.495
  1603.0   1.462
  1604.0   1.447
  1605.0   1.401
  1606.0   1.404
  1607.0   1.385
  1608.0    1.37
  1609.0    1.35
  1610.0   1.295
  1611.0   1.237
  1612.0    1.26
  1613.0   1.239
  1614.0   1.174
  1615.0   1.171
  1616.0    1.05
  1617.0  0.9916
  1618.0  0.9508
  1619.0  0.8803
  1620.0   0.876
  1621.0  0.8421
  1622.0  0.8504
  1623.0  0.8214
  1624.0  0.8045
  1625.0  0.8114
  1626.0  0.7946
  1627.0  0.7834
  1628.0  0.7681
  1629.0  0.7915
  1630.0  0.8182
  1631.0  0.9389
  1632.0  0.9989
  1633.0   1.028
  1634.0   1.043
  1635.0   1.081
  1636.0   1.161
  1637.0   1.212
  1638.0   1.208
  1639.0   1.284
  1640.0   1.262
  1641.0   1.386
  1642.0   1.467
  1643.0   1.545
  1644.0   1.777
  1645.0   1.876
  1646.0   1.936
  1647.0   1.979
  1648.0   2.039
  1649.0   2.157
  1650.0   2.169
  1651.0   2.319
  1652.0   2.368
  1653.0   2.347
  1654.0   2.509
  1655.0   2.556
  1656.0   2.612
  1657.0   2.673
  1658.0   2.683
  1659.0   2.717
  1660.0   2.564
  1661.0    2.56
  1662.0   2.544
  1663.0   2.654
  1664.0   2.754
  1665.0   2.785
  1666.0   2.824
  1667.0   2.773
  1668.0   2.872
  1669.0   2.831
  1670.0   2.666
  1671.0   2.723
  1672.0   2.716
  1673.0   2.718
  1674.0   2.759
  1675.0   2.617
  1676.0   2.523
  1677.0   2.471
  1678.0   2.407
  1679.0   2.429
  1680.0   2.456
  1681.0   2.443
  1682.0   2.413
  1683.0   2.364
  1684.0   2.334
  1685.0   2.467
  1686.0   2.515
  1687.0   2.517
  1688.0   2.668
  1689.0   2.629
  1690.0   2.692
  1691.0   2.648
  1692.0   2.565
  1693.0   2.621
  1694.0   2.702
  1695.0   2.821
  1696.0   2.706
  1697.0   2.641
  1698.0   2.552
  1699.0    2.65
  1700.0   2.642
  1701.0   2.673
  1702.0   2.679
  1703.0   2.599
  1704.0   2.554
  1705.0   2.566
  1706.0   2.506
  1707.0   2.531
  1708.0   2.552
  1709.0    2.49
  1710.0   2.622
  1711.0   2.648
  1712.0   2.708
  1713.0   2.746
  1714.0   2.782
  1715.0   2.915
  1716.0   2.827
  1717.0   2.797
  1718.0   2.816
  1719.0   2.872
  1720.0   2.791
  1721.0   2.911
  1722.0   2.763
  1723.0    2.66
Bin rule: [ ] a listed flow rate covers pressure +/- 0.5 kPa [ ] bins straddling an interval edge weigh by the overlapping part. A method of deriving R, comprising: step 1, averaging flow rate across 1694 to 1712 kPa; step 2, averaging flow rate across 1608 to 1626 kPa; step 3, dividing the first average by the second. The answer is 2.52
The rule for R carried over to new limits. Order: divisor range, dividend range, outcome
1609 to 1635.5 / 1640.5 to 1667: 2.36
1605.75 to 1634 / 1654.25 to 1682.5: 2.58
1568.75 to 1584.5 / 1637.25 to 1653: 1.42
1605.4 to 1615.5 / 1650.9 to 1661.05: 1.97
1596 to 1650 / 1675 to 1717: 2.06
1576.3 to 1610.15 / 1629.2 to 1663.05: 1.28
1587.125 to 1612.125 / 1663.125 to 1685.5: 1.81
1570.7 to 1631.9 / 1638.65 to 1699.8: 1.95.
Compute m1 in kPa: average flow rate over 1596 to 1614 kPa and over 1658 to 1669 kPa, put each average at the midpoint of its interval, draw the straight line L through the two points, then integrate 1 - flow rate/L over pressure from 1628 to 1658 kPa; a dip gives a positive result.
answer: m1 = 8.2 kPa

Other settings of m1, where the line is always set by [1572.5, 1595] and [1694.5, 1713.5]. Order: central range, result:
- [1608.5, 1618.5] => 3.2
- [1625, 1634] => 4.8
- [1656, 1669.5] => -3.0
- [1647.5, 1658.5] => -1.5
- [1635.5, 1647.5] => 3.0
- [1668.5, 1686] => -1.5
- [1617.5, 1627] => 5.0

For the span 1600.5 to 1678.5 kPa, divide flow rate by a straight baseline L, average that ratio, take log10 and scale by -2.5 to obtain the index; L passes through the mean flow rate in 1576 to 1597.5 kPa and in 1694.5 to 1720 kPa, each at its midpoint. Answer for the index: 0.17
